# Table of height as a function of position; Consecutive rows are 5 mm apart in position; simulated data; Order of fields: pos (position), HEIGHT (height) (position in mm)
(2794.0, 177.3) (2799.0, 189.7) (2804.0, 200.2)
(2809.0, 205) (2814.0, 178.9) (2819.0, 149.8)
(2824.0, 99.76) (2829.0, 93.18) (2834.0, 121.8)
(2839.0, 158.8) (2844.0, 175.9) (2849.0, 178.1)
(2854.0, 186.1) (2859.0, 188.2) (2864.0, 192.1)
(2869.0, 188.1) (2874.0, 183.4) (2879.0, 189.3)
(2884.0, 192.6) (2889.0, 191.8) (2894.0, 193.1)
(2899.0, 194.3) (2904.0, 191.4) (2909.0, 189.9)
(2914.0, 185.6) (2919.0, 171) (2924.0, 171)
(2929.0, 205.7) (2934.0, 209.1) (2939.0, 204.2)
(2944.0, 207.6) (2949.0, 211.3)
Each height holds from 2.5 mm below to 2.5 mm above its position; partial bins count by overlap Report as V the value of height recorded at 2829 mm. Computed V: 93.18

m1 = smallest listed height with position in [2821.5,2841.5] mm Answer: 93.18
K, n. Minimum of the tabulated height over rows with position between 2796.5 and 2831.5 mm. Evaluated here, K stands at 93.18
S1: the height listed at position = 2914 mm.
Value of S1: 185.6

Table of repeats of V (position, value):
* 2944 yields 207.6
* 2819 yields 149.8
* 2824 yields 99.76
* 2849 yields 178.1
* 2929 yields 205.7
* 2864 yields 192.1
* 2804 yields 200.2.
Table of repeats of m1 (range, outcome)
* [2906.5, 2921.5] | 171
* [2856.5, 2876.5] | 183.4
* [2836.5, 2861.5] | 158.8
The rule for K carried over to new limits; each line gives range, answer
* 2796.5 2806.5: 189.7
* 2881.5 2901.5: 191.8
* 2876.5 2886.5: 189.3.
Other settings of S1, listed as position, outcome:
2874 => 183.4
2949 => 211.3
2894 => 193.1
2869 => 188.1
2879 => 189.3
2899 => 194.3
